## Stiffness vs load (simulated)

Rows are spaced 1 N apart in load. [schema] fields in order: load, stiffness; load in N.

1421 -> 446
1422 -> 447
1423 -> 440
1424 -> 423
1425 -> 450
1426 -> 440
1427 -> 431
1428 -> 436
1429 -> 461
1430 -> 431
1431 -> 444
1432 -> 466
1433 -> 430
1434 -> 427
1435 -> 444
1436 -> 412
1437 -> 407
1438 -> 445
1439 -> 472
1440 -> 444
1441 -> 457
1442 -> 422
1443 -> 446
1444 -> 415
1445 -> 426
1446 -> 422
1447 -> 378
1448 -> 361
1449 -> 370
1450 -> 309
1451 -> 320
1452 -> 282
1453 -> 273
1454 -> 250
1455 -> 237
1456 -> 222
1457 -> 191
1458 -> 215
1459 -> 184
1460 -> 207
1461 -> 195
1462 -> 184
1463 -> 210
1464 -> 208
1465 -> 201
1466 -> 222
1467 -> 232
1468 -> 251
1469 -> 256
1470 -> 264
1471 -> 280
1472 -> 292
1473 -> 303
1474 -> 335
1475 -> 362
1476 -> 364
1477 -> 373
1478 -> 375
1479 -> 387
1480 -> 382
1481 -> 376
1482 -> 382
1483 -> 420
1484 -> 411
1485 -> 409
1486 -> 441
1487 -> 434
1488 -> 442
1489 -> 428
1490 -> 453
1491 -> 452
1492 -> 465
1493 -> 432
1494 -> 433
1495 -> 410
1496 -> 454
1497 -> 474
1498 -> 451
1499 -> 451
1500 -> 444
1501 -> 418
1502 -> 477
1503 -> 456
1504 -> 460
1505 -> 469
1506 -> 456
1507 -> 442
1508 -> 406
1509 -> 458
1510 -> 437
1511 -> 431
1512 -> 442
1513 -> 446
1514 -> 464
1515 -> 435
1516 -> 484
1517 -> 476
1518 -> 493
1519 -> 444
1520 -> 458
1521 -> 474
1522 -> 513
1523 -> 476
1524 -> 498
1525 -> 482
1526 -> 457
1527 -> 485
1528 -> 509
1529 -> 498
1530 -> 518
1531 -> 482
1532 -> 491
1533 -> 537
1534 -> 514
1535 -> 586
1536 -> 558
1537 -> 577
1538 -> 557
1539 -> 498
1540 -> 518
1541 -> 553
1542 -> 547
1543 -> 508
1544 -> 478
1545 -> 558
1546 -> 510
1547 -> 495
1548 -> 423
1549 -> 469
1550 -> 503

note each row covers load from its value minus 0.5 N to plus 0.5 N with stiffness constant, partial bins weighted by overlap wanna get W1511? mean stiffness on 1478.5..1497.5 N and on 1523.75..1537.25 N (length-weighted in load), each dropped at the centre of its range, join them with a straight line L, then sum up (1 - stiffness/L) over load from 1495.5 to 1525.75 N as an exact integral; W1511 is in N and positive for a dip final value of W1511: 0.8 N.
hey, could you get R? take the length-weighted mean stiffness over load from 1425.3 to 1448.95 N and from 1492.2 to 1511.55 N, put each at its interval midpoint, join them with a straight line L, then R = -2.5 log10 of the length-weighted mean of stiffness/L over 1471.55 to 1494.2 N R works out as 0.113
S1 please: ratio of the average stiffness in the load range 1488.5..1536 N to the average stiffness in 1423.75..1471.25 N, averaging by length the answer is 1.4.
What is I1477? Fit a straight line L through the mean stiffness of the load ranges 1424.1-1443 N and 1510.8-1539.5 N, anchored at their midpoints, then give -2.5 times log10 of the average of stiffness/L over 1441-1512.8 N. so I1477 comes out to 0.28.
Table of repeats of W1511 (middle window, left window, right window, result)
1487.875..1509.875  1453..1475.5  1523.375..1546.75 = -4.2 N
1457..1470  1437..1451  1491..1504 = 6.4 N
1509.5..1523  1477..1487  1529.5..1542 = 0.6 N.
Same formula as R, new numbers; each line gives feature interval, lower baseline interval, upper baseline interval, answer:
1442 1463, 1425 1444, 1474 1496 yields 0.41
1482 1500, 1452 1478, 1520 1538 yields -0.22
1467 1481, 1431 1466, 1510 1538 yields 0.20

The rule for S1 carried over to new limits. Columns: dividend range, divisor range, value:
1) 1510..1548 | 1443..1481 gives 1.69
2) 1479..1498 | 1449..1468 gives 1.82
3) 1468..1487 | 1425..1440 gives 0.81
